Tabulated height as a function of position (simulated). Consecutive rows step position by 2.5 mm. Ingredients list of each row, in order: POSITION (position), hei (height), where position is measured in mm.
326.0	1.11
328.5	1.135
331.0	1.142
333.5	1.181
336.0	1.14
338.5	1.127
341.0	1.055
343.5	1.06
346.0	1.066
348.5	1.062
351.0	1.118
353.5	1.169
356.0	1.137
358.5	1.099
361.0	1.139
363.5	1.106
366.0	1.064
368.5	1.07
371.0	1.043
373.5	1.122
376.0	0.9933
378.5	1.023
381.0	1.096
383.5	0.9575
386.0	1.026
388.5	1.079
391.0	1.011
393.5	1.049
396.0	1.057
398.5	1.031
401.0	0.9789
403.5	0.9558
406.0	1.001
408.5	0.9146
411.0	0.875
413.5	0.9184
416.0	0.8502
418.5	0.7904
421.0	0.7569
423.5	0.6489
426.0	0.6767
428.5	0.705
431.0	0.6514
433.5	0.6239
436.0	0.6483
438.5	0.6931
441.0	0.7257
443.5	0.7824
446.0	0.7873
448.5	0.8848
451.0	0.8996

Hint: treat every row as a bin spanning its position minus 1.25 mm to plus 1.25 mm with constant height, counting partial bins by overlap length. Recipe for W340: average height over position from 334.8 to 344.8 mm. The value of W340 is 1.1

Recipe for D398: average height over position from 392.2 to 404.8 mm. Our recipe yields 1.01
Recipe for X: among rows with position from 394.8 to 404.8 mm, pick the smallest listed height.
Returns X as 0.9558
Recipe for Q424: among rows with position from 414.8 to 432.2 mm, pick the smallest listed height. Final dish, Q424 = 0.6489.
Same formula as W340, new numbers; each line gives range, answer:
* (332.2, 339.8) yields 1.15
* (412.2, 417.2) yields 0.885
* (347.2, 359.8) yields 1.12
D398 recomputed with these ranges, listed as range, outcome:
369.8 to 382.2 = 1.06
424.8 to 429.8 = 0.691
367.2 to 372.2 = 1.06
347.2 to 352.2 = 1.09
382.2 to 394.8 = 1.02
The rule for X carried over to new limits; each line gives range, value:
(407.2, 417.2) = 0.8502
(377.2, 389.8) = 0.9575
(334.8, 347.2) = 1.055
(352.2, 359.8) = 1.099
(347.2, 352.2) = 1.062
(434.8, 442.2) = 0.6483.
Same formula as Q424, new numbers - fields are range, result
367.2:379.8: 0.9933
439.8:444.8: 0.7257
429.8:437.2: 0.6239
